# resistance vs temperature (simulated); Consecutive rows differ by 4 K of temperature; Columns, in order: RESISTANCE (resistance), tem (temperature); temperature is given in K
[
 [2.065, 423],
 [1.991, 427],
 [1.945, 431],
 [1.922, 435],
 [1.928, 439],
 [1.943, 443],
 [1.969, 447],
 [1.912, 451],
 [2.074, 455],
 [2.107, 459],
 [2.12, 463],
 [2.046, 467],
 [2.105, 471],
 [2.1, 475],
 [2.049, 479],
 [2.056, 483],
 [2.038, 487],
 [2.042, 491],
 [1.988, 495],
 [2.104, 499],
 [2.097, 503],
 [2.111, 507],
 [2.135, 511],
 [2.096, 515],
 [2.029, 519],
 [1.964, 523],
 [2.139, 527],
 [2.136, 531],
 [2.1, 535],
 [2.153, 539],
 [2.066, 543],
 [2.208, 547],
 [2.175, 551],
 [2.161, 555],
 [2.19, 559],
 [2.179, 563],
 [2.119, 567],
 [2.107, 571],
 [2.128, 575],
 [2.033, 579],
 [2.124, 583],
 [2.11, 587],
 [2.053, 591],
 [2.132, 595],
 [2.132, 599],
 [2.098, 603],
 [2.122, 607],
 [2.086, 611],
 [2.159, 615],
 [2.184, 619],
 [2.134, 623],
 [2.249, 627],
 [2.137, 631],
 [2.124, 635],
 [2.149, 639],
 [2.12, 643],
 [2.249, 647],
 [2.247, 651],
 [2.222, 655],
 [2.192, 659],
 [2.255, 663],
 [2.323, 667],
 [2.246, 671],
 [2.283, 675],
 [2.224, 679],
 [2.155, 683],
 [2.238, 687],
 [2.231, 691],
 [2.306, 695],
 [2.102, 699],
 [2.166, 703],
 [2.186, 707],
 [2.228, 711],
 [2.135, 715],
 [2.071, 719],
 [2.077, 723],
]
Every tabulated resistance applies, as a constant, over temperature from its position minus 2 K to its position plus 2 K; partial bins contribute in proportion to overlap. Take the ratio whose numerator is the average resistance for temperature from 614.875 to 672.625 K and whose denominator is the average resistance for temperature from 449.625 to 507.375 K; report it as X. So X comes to 1.1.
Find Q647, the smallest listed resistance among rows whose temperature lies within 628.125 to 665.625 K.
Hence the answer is 2.12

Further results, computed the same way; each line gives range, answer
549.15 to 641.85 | 2.033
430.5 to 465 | 1.912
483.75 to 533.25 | 1.964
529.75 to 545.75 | 2.066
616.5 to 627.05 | 2.134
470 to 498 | 1.988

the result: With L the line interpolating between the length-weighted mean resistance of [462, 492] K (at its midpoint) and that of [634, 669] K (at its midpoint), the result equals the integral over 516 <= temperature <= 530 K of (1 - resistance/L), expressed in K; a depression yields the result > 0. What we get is 0.35 K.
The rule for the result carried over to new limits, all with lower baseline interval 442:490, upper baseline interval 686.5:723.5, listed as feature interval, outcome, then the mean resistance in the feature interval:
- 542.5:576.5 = -0.9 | 2.15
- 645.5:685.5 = -1.6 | 2.24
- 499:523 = -0.2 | 2.08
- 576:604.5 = 0.2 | 2.1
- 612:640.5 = -0.4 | 2.16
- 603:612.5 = 0.1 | 2.1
